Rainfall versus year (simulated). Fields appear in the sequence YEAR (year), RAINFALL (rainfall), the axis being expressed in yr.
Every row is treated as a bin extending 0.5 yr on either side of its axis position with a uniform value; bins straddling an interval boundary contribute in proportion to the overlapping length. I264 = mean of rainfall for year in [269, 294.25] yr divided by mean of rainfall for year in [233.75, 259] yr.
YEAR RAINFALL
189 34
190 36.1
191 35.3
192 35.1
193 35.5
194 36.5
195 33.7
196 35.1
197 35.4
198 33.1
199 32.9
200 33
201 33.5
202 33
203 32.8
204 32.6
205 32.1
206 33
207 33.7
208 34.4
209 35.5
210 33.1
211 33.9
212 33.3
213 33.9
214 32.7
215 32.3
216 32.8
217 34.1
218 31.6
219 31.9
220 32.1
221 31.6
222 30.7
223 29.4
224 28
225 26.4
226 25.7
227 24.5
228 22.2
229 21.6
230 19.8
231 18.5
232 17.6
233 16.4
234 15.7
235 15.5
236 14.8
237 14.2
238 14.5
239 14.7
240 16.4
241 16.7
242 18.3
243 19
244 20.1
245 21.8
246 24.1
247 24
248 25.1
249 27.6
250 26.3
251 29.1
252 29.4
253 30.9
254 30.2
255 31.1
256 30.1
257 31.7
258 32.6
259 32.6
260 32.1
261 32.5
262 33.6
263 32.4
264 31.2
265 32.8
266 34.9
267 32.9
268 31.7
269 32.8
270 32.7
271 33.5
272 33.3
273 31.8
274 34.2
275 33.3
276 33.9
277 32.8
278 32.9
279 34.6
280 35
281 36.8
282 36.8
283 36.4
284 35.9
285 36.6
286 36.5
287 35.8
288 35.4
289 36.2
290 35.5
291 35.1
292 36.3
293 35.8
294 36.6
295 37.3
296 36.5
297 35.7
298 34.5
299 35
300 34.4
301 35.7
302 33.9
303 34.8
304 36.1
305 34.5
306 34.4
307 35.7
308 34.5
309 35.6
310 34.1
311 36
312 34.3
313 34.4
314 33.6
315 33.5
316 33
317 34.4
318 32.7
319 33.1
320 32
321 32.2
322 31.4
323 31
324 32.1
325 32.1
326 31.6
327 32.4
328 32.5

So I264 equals 1.50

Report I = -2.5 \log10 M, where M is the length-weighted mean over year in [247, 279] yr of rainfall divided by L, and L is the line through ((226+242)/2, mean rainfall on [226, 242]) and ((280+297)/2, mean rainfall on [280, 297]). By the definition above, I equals -0.15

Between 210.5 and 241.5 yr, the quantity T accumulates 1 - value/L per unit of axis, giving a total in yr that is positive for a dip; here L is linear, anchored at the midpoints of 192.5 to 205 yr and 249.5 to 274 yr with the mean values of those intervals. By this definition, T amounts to 7.90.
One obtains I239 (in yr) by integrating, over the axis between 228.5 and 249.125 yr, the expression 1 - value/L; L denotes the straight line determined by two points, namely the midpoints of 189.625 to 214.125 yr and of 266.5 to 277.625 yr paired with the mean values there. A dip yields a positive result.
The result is 9.1 yr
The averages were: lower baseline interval 34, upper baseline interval 33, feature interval 18.7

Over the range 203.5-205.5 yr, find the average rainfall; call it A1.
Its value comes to 32.4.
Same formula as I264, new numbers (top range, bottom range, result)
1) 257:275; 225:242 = 1.79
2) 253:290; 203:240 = 1.26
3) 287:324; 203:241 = 1.31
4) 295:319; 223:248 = 1.74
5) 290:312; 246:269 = 1.16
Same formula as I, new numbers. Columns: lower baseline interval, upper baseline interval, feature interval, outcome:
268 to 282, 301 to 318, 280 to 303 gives -0.05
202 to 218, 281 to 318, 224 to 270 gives 0.33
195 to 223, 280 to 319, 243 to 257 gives 0.26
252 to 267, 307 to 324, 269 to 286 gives -0.06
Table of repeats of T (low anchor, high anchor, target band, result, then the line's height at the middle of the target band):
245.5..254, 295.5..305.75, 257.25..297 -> -3.7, 31.5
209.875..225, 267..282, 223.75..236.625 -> 4.8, 32.3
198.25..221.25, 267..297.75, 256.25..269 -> 0.7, 34.4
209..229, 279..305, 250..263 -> 0.8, 33.2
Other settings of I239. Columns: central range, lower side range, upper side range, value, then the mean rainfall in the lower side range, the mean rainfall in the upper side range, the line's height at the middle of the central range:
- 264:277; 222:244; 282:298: -1.1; 19.8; 36.1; 30.5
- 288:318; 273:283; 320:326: -1.9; 34.4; 31.8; 33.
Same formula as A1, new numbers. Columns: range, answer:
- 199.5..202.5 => 33.2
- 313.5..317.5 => 33.6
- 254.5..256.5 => 30.6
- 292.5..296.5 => 36.5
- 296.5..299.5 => 35.1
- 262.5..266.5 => 32.8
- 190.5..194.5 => 35.6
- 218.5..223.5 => 31.1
